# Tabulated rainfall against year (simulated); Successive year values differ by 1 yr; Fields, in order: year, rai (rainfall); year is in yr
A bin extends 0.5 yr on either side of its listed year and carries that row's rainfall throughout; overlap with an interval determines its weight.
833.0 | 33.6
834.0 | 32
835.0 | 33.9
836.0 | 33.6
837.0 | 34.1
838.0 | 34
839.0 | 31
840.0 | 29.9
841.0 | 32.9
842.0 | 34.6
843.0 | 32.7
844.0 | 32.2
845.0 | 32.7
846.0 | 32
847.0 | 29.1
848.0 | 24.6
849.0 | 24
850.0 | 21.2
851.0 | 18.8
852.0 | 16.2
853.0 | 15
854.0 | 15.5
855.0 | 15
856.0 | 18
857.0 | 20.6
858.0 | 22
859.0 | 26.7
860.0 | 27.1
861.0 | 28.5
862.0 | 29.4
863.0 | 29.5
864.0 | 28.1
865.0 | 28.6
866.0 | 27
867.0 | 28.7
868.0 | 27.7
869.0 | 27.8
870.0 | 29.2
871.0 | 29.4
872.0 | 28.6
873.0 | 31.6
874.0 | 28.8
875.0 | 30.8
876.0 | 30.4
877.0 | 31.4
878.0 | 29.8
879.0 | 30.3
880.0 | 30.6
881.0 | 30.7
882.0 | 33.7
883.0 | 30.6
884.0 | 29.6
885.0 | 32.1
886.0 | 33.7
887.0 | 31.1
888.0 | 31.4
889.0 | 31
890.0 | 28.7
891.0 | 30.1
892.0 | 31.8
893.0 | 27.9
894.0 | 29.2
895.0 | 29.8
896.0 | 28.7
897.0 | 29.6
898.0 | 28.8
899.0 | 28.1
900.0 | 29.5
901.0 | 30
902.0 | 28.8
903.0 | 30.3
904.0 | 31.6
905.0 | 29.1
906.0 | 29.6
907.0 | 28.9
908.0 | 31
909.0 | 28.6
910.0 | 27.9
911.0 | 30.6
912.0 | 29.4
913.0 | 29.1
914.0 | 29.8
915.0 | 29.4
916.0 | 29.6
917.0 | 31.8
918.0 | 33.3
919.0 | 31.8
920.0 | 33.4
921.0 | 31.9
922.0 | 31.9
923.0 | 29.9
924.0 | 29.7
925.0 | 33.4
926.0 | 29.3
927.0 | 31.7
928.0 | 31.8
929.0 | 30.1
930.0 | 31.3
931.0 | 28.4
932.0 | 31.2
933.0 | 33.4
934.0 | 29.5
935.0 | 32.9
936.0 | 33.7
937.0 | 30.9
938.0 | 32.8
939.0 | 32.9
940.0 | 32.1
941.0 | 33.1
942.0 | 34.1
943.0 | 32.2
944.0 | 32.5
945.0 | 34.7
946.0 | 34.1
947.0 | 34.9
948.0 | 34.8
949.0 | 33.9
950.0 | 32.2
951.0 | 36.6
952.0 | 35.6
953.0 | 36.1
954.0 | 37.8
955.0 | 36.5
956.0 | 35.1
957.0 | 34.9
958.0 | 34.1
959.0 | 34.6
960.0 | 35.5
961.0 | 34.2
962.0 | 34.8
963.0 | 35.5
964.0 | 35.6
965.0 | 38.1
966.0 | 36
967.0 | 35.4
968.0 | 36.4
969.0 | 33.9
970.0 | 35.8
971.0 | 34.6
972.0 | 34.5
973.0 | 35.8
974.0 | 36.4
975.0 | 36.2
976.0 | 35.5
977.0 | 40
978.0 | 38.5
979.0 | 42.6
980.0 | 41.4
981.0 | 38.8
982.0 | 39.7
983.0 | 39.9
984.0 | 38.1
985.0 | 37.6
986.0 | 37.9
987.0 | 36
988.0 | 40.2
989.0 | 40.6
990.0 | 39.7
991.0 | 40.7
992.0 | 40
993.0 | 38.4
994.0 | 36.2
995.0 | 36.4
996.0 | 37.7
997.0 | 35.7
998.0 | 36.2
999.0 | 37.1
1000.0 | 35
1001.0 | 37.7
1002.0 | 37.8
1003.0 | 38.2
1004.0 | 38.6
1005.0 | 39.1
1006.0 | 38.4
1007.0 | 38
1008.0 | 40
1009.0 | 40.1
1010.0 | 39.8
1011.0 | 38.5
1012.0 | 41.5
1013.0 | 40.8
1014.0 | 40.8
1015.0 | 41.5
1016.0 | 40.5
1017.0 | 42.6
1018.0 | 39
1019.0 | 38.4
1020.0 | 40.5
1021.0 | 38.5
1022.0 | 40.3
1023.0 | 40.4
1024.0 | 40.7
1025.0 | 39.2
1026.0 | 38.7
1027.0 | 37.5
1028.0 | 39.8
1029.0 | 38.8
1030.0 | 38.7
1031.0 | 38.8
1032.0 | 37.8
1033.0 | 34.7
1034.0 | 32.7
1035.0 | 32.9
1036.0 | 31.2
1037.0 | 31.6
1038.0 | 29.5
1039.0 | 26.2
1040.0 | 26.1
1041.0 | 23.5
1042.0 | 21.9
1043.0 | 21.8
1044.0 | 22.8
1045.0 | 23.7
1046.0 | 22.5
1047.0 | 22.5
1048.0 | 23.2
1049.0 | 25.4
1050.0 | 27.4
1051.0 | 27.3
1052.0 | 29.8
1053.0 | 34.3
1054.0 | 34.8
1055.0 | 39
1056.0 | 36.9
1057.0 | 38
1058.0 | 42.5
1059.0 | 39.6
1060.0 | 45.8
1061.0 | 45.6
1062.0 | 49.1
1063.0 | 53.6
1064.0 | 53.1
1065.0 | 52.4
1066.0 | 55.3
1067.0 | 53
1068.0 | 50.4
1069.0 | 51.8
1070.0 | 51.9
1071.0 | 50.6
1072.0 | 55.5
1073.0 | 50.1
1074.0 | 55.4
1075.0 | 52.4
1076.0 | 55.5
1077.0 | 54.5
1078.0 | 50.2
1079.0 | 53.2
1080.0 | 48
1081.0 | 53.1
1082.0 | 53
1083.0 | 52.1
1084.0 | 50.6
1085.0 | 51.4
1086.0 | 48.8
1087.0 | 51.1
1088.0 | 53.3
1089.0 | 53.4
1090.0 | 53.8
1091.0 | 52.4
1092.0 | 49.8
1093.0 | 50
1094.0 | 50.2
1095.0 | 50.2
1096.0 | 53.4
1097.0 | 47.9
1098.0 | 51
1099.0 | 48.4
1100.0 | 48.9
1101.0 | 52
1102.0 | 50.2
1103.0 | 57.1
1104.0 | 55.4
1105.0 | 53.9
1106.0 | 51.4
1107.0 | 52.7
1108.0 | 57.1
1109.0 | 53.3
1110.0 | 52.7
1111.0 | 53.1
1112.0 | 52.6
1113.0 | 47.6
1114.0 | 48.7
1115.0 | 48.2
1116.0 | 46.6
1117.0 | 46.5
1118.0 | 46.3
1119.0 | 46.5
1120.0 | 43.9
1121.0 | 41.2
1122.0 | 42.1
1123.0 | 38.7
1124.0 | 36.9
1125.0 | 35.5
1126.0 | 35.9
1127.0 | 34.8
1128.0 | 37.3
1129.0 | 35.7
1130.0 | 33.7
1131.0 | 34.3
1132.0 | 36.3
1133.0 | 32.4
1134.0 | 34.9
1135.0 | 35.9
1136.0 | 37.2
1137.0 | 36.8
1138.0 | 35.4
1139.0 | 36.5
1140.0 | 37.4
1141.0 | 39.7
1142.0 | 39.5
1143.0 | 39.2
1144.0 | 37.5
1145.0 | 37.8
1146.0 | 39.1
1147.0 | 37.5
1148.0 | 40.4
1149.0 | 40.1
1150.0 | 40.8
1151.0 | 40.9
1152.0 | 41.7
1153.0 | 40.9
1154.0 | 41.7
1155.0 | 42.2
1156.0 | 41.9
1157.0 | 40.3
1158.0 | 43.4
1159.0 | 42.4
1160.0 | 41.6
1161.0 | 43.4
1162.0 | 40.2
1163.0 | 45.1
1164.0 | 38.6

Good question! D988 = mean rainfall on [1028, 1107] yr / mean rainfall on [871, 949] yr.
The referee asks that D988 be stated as 1.4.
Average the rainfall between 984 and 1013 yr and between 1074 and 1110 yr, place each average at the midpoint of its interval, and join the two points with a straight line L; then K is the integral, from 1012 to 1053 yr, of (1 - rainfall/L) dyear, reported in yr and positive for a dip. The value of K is 9.2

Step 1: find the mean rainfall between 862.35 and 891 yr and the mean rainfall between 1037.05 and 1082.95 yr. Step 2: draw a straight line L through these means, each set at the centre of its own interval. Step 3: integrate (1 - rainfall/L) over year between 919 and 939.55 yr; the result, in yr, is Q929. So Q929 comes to 1.0 yr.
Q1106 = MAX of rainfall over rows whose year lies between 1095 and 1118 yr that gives 57.1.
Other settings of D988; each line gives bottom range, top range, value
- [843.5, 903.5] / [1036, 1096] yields 1.54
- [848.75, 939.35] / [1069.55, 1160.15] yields 1.58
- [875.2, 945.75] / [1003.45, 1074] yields 1.24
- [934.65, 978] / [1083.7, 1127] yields 1.40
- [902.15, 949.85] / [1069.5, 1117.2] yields 1.64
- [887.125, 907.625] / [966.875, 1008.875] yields 1.27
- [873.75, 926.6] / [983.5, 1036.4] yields 1.27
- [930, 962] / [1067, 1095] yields 1.54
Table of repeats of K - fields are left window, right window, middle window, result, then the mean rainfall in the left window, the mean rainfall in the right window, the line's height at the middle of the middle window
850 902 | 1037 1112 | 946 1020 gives -0.85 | 27.7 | 45.1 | 37.1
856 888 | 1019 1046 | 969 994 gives -4.87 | 29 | 33.3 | 31.9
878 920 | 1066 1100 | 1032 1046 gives 5.64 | 30.2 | 51.7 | 46.6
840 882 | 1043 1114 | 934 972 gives 1.04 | 27.1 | 46.8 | 35.5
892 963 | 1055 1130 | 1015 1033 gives 1.02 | 31.8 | 48.8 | 41.7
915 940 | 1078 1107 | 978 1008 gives 0.75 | 31.5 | 51.6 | 39.5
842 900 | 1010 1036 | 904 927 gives 0.46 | 27.9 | 38.8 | 31.1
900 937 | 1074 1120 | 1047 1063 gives 3.61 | 30.7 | 51.3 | 46.4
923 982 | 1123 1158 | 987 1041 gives -3.02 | 34.5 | 38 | 35.6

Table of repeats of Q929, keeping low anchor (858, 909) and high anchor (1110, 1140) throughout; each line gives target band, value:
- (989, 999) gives -1.0 yr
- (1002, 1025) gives -2.8 yr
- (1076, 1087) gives -3.7 yr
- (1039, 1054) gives 4.7 yr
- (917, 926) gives -0.1 yr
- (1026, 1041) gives 1.1 yr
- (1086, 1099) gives -4.0 yr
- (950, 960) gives -0.8 yr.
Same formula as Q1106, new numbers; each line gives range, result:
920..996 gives 42.6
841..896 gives 34.6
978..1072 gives 55.5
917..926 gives 33.4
